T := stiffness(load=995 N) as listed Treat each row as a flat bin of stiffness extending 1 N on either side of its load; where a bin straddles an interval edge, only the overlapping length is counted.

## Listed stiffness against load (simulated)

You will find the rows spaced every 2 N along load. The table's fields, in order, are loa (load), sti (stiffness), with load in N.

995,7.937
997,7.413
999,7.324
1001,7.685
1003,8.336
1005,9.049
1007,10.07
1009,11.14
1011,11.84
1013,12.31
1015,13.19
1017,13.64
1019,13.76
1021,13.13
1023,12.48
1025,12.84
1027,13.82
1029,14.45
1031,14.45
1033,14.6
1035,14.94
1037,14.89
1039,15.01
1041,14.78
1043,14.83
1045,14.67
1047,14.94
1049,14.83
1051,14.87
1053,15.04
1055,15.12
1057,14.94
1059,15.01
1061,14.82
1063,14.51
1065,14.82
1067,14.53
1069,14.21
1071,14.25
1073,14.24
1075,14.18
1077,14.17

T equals 7.937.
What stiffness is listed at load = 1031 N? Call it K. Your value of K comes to 14.45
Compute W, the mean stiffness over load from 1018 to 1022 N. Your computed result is 13.4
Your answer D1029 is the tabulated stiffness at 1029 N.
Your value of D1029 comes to 14.45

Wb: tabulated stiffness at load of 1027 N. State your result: 13.82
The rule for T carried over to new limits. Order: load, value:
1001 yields 7.685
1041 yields 14.78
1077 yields 14.17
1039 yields 15.01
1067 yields 14.53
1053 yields 15.04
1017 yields 13.64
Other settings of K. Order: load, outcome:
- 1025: 12.84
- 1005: 9.049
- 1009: 11.14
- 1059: 15.01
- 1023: 12.48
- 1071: 14.25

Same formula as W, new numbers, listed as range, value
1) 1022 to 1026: 12.7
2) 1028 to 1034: 14.5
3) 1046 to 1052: 14.9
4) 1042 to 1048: 14.8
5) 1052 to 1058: 15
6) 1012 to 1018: 13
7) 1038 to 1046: 14.8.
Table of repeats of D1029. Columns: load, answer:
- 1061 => 14.82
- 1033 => 14.6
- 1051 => 14.87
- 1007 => 10.07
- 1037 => 14.89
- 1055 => 15.12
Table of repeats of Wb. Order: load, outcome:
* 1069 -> 14.21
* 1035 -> 14.94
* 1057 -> 14.94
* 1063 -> 14.51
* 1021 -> 13.13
